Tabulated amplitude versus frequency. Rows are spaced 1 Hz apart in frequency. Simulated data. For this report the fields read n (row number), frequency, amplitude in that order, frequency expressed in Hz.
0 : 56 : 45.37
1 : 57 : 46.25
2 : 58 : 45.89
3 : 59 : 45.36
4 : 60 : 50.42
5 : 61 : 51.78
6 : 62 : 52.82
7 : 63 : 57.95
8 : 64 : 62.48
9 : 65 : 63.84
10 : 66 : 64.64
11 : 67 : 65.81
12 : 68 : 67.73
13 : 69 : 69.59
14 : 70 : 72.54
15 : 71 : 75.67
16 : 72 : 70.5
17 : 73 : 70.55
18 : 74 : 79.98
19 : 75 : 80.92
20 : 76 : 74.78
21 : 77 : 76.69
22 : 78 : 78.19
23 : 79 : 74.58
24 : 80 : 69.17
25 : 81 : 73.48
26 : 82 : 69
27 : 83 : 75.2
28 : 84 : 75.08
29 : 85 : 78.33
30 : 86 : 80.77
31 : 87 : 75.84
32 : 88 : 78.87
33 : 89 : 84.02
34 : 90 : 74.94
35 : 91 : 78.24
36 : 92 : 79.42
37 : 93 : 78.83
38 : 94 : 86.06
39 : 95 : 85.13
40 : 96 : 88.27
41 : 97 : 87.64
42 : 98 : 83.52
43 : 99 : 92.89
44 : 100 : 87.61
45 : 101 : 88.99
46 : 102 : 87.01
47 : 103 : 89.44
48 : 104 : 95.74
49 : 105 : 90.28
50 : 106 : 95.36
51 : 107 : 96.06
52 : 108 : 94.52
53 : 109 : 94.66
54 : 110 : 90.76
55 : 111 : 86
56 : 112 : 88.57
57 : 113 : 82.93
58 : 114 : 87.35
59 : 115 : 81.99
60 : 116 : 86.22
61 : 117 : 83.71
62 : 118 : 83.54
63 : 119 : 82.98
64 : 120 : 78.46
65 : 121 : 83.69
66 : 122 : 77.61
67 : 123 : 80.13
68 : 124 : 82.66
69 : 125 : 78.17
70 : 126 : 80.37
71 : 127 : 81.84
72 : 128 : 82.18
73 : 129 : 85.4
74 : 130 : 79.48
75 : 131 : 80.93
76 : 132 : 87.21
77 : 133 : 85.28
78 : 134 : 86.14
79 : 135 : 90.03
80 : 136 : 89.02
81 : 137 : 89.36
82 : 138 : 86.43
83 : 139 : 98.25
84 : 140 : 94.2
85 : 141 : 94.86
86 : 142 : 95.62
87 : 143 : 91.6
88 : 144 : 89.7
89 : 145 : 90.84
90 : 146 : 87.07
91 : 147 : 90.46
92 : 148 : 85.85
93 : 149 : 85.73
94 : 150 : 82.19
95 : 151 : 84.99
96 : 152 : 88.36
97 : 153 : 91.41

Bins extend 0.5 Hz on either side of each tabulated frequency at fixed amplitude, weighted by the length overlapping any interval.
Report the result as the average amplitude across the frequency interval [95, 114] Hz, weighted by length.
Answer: 89.8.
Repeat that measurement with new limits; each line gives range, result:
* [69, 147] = 83.7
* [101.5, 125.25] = 86.7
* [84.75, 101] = 82.8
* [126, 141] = 86.9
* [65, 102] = 77.5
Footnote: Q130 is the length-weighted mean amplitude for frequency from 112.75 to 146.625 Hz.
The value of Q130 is 85.8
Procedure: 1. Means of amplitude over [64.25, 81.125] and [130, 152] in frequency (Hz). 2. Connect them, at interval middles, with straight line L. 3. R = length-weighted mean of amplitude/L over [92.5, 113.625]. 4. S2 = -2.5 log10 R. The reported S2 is -0.12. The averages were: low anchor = 72.1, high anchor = 88.6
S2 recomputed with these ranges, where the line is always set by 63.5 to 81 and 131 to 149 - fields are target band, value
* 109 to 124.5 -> -0.008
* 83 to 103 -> -0.074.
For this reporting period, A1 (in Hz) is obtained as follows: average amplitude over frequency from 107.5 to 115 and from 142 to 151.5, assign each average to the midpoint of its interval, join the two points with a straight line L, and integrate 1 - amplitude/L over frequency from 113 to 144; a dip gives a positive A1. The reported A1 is 1.0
